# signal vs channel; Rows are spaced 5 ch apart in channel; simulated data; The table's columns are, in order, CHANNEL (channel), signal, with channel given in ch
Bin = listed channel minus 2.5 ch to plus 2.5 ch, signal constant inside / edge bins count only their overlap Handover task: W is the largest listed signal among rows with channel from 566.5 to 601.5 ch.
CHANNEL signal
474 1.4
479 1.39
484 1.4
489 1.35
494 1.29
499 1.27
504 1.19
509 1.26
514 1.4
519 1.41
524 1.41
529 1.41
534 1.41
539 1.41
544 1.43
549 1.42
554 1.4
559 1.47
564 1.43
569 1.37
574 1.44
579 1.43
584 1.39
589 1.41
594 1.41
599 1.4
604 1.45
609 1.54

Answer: 1.44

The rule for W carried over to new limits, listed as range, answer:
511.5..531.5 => 1.41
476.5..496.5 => 1.4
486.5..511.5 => 1.35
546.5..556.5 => 1.42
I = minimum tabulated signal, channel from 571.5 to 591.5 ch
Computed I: 1.39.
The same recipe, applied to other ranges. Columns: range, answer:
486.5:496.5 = 1.29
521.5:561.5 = 1.4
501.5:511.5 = 1.19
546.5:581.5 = 1.37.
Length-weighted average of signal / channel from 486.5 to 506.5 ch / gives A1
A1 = 1.27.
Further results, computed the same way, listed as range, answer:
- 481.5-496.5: 1.35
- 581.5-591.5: 1.4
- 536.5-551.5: 1.42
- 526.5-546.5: 1.42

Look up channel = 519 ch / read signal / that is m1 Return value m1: 1.41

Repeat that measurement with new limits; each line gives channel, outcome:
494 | 1.29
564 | 1.43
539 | 1.41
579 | 1.43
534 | 1.41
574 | 1.44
